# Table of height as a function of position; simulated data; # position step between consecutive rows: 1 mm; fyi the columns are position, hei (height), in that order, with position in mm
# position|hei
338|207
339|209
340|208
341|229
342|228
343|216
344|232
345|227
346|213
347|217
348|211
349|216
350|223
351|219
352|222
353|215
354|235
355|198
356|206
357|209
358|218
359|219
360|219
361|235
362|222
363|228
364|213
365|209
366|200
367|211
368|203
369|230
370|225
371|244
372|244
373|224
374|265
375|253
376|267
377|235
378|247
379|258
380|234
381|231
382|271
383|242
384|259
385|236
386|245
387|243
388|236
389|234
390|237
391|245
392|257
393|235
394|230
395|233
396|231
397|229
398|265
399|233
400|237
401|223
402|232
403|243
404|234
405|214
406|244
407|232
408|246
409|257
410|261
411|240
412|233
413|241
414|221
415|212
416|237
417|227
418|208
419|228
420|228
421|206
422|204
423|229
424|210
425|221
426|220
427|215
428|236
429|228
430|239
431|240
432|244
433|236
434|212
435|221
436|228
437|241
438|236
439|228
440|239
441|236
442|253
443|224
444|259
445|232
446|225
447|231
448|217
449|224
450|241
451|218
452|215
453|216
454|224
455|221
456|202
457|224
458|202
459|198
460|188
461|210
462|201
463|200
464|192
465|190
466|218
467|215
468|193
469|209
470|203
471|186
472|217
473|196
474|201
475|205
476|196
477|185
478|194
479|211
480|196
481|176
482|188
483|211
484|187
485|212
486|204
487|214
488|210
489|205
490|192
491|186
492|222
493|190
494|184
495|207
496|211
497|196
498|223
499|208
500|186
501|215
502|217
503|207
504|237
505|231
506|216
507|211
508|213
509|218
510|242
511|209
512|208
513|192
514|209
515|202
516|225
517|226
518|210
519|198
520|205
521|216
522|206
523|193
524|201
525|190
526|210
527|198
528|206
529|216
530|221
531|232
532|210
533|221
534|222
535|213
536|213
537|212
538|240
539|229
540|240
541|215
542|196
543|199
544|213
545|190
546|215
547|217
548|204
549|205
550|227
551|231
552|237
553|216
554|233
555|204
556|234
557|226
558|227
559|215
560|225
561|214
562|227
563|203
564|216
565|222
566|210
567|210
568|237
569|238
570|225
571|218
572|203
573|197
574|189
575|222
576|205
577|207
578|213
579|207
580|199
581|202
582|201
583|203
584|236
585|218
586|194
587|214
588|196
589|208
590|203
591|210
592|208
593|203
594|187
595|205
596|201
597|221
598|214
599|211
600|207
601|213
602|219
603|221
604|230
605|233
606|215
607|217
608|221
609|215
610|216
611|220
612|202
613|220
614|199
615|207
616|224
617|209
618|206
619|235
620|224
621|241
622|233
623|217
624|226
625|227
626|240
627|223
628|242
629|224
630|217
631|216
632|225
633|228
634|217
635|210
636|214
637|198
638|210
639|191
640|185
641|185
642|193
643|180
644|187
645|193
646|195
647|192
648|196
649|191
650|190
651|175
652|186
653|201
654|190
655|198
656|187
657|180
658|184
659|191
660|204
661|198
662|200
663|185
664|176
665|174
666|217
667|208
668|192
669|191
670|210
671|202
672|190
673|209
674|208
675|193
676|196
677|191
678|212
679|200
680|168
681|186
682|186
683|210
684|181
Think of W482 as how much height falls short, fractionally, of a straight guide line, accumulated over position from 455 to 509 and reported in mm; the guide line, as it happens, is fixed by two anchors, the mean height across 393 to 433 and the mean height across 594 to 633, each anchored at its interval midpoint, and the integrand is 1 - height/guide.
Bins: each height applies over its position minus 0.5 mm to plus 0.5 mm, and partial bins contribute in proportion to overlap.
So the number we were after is 5.5 mm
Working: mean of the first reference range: 231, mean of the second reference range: 219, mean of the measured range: 204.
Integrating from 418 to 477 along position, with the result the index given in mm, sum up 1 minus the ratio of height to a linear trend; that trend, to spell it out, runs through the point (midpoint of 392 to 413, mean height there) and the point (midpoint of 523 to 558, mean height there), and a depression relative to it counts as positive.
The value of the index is 3.3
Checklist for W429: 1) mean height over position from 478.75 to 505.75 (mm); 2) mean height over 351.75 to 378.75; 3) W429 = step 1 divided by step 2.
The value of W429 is 0.91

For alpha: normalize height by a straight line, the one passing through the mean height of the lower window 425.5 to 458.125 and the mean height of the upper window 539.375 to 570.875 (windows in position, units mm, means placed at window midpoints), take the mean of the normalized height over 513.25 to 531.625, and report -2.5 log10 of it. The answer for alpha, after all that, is 0.063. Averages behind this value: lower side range 228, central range 209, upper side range 218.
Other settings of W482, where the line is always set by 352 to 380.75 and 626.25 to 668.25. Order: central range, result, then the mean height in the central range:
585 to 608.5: -0.80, 211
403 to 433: -1.04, 230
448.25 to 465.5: 0.66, 210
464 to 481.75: 1.43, 199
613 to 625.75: -1.21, 221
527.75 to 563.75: -1.52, 218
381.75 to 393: -0.98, 245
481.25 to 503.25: 1.19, 203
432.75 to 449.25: -0.91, 232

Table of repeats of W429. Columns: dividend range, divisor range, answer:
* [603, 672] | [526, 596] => 0.97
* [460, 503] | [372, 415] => 0.84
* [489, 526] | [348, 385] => 0.91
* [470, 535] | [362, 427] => 0.88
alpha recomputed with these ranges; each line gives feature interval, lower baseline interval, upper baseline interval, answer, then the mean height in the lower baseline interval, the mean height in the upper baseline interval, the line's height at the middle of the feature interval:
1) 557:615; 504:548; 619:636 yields 0.04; 213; 226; 220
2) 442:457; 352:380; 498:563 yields -0.02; 227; 215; 221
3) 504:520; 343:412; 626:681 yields 0.01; 232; 199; 216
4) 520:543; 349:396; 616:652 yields 0.03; 232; 209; 218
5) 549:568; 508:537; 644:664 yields -0.08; 211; 191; 206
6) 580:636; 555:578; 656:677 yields -0.04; 216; 195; 208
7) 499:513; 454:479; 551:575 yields -0.03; 203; 219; 209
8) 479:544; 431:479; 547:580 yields 0.04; 216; 217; 216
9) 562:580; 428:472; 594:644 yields 0.02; 220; 215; 216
